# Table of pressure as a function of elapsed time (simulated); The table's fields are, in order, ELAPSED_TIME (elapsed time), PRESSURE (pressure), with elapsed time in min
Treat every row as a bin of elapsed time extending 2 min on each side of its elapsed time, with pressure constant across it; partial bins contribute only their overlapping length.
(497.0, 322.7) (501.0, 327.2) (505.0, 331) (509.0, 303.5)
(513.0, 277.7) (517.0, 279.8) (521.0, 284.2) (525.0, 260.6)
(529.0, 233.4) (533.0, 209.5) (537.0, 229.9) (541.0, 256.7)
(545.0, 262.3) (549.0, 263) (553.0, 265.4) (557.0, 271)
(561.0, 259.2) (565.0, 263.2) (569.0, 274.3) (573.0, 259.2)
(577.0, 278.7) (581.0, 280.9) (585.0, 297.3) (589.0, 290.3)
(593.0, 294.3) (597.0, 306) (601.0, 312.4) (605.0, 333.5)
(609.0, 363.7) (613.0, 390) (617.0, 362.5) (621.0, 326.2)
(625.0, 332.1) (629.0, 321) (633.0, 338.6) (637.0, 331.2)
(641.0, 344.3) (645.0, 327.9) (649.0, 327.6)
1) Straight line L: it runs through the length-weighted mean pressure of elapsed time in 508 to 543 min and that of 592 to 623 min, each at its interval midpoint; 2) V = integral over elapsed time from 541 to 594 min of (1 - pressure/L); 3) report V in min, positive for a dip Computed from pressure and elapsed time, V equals 4.6 min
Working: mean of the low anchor 258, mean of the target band 273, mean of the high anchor 337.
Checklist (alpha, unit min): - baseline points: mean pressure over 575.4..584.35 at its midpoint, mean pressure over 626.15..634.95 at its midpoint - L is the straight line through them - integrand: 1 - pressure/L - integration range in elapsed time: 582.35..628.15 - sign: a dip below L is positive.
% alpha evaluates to -3.1 min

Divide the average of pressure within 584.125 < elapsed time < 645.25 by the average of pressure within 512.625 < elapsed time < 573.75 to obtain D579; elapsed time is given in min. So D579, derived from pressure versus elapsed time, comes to 1.3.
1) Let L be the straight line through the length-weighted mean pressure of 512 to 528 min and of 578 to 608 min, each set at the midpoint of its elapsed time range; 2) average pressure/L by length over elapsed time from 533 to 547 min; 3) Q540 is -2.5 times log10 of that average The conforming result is 0.15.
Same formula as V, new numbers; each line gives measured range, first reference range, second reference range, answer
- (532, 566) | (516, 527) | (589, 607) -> 3.88 min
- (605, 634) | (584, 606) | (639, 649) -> -2.52 min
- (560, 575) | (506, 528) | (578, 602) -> 1.38 min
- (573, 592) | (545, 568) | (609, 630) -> 0.97 min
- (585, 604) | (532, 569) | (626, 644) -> -0.38 min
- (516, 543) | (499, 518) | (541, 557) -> 3.27 min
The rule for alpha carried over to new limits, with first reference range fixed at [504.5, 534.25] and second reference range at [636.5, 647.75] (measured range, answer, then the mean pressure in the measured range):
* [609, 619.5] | -1.69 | 371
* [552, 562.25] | 0.88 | 266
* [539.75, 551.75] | 0.99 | 261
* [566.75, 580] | 1.23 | 271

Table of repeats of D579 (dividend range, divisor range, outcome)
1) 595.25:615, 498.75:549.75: 1.26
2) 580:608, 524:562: 1.22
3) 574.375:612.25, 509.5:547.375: 1.20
